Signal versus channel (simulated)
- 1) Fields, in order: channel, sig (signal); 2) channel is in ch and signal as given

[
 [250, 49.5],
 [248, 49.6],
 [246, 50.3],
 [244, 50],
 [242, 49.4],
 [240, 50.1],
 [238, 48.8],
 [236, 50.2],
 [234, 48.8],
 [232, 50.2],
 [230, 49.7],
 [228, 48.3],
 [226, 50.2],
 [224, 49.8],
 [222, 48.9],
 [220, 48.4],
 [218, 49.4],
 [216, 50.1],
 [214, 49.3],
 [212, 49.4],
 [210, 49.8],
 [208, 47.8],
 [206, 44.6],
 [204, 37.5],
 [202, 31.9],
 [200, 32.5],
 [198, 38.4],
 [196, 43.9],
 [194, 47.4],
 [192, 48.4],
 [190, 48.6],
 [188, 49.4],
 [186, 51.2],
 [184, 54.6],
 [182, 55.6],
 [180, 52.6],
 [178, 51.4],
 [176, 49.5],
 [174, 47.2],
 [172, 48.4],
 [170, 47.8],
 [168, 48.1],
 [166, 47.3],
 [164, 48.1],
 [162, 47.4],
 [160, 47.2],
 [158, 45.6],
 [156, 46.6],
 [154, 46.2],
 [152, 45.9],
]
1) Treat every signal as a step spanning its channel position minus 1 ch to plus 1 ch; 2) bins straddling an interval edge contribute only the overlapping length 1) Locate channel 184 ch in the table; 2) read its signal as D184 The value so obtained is 54.6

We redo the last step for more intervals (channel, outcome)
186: 51.2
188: 49.4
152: 45.9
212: 49.4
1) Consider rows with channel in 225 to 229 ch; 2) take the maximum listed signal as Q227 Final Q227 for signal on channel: 50.2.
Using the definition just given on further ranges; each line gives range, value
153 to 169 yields 48.1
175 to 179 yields 51.4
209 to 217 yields 50.1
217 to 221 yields 49.4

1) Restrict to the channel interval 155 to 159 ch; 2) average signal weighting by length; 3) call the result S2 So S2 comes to 46.1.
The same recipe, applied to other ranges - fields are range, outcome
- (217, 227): 49.3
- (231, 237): 49.7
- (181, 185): 55.1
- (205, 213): 47.9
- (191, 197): 46.6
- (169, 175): 47.8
